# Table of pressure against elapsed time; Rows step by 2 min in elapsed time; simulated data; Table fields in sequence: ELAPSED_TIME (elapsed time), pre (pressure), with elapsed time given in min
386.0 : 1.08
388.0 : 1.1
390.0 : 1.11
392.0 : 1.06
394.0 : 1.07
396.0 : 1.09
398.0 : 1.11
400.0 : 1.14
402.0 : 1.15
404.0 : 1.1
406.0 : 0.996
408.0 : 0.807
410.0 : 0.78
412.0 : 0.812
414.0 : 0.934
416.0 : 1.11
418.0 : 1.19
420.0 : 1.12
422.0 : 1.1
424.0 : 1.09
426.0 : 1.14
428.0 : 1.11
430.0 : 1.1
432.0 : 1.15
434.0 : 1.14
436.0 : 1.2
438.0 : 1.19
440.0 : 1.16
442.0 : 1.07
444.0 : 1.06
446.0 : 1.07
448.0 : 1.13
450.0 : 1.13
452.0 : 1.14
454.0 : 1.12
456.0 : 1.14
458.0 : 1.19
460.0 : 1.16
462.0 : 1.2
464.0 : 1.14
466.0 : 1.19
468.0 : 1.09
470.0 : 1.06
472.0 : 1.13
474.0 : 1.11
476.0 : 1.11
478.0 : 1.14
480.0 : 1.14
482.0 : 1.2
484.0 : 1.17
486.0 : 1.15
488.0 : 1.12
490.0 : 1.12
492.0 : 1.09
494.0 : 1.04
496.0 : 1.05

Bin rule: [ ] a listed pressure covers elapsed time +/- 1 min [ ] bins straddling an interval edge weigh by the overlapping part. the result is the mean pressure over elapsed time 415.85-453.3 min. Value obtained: 1.13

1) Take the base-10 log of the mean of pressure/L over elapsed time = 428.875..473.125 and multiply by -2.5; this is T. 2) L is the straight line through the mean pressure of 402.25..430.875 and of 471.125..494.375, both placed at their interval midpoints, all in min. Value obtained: -0.05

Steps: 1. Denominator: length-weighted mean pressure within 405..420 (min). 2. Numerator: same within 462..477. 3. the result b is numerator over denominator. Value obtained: 1.2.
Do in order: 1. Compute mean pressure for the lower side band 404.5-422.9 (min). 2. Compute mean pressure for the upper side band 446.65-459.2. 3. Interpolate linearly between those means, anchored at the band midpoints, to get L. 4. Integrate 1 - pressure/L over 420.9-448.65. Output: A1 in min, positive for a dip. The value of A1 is -1.4 min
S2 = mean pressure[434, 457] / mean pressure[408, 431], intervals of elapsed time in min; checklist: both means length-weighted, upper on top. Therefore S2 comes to 1.09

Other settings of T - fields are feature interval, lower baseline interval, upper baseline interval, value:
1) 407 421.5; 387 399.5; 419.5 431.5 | 0.14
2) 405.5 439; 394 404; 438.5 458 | 0.06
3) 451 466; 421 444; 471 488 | -0.02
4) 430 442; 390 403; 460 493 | -0.03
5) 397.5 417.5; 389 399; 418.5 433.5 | 0.11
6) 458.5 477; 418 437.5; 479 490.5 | 0.01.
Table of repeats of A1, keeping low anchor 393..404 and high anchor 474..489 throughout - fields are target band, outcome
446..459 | 0.0 min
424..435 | 0.0 min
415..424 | 0.0 min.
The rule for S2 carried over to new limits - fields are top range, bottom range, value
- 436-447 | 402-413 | 1.21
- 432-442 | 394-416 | 1.16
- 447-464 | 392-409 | 1.09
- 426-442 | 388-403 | 1.04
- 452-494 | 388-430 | 1.08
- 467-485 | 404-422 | 1.15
